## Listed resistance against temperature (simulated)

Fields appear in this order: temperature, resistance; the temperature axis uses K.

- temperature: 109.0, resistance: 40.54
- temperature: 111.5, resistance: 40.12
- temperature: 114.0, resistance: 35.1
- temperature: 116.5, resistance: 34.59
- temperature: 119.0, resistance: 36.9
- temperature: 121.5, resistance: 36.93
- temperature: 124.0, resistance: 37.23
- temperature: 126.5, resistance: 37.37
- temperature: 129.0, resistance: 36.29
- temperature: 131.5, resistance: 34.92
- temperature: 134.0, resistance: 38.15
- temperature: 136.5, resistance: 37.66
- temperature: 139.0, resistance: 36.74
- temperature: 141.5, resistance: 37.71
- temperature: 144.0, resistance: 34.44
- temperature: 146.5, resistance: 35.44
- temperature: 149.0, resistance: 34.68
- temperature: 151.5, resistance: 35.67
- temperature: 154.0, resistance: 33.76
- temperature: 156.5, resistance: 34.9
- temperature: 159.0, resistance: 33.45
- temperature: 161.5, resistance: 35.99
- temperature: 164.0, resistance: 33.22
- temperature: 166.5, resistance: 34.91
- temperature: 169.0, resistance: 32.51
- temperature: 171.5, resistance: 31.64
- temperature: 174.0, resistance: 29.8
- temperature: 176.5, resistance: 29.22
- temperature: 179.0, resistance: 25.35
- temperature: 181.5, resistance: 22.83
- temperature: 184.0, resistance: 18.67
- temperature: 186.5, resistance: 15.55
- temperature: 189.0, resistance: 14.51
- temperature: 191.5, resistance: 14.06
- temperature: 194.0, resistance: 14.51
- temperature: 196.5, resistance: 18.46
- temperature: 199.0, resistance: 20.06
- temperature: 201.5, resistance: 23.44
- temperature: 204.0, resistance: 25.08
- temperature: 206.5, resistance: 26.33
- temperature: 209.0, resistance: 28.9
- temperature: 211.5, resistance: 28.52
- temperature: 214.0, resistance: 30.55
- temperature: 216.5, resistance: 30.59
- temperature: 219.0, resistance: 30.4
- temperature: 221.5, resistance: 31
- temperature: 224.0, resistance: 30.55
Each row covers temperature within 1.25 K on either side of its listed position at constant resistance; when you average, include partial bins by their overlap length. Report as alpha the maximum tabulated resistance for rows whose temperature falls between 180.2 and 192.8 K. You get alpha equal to 22.83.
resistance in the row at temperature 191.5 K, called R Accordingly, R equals 14.06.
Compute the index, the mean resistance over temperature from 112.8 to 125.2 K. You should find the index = 36.1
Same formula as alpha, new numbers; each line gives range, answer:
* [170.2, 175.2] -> 31.64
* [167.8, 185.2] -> 32.51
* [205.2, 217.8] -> 30.59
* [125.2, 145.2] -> 38.15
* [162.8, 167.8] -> 34.91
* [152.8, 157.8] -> 34.9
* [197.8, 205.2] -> 25.08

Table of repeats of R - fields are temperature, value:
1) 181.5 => 22.83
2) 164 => 33.22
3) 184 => 18.67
